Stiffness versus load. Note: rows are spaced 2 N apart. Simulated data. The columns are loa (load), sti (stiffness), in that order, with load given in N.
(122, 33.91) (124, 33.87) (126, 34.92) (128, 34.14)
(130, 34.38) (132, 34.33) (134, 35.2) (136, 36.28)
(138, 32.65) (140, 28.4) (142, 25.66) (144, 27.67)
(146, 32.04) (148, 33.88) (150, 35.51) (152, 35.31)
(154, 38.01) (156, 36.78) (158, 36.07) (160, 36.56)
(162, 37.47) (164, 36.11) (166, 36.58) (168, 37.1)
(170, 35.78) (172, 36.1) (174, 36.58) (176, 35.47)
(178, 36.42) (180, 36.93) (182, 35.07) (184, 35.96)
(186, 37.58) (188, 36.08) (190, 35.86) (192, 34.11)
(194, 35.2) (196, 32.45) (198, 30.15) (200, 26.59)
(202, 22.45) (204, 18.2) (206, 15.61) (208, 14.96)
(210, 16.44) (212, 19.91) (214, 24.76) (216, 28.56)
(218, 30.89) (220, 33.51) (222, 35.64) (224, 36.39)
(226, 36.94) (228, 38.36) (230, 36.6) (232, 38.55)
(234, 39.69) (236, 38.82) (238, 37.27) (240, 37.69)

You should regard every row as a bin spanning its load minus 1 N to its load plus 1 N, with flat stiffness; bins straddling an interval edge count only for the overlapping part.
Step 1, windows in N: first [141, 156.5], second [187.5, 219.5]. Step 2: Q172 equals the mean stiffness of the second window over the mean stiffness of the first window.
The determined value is 0.8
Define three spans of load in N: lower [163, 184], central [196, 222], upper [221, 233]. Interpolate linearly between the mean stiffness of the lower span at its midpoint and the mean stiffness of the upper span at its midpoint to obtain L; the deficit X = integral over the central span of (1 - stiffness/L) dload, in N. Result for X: 8.8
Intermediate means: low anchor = 36.2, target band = 24.3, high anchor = 37.1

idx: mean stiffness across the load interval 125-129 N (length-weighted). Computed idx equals 34.5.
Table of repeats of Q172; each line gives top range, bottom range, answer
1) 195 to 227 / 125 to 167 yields 0.77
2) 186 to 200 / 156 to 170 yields 0.92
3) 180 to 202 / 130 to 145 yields 1.06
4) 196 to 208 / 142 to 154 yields 0.70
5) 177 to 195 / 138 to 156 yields 1.11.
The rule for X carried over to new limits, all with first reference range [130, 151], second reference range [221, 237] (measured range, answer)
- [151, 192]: -2.7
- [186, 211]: 6.1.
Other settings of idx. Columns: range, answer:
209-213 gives 18.2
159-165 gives 36.7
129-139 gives 34.6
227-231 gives 37.5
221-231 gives 36.8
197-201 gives 28.4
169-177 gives 36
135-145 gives 30.1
